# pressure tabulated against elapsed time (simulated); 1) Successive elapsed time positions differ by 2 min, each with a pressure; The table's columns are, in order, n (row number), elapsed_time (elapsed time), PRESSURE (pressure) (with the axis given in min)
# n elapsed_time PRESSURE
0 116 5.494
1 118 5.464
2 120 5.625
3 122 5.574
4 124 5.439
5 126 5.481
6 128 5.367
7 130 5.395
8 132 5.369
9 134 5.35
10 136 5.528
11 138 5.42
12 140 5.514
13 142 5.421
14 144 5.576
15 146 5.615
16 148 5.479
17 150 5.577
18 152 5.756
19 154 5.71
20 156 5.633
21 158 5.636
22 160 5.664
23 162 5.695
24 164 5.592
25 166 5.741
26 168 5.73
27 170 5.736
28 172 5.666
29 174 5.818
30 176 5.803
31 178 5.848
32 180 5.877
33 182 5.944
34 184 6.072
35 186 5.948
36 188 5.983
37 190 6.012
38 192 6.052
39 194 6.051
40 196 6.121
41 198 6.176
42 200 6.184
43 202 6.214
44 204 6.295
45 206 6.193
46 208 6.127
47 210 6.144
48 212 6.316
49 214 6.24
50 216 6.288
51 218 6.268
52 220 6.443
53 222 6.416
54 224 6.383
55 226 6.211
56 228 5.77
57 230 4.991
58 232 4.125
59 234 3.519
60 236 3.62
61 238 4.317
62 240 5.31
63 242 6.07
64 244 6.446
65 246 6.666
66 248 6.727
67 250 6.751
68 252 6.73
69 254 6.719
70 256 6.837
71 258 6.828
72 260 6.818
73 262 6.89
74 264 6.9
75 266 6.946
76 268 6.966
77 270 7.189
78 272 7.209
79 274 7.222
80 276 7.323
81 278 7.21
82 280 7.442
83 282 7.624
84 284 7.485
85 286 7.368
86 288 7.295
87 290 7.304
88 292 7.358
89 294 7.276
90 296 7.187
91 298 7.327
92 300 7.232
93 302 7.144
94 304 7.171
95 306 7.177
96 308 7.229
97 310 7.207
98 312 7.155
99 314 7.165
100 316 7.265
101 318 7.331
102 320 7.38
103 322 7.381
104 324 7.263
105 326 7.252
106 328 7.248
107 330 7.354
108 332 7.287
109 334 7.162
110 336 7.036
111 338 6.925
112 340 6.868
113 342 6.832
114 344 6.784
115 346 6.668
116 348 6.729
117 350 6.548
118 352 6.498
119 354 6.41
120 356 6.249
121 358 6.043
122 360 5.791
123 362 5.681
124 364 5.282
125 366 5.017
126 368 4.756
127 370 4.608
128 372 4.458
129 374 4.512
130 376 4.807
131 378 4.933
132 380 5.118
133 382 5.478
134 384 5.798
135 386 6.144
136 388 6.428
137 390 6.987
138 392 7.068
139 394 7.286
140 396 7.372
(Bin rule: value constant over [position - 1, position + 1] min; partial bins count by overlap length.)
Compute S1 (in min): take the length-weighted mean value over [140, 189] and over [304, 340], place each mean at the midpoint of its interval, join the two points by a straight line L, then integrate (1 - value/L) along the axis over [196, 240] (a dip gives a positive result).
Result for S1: 3.5 min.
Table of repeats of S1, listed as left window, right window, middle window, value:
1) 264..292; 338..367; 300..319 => -1.0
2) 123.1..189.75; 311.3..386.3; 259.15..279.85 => -3.6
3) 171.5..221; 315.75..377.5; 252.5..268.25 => -1.7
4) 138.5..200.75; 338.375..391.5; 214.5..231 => -0.8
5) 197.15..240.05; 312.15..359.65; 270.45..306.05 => -4.8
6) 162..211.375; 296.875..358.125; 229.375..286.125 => 0.9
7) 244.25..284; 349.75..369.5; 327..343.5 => -2.7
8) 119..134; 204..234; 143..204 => -1.5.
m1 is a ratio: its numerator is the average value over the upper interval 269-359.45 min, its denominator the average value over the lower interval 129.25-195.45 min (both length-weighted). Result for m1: 1.24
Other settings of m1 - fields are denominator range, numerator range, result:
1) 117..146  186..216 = 1.12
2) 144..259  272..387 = 1.13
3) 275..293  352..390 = 0.74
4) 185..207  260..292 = 1.18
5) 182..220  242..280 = 1.12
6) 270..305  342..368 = 0.84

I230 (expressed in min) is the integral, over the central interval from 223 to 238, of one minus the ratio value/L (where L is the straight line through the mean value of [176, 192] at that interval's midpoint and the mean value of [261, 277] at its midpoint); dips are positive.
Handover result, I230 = 3.8 min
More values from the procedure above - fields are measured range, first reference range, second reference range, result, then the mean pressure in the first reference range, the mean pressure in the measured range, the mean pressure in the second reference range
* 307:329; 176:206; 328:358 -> -1.9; 6.05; 7.26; 6.8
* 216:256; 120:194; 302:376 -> 1.6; 5.67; 5.8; 6.53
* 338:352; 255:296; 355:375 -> -2.6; 7.17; 6.73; 5.24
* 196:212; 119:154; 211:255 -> -1.3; 5.51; 6.19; 5.83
